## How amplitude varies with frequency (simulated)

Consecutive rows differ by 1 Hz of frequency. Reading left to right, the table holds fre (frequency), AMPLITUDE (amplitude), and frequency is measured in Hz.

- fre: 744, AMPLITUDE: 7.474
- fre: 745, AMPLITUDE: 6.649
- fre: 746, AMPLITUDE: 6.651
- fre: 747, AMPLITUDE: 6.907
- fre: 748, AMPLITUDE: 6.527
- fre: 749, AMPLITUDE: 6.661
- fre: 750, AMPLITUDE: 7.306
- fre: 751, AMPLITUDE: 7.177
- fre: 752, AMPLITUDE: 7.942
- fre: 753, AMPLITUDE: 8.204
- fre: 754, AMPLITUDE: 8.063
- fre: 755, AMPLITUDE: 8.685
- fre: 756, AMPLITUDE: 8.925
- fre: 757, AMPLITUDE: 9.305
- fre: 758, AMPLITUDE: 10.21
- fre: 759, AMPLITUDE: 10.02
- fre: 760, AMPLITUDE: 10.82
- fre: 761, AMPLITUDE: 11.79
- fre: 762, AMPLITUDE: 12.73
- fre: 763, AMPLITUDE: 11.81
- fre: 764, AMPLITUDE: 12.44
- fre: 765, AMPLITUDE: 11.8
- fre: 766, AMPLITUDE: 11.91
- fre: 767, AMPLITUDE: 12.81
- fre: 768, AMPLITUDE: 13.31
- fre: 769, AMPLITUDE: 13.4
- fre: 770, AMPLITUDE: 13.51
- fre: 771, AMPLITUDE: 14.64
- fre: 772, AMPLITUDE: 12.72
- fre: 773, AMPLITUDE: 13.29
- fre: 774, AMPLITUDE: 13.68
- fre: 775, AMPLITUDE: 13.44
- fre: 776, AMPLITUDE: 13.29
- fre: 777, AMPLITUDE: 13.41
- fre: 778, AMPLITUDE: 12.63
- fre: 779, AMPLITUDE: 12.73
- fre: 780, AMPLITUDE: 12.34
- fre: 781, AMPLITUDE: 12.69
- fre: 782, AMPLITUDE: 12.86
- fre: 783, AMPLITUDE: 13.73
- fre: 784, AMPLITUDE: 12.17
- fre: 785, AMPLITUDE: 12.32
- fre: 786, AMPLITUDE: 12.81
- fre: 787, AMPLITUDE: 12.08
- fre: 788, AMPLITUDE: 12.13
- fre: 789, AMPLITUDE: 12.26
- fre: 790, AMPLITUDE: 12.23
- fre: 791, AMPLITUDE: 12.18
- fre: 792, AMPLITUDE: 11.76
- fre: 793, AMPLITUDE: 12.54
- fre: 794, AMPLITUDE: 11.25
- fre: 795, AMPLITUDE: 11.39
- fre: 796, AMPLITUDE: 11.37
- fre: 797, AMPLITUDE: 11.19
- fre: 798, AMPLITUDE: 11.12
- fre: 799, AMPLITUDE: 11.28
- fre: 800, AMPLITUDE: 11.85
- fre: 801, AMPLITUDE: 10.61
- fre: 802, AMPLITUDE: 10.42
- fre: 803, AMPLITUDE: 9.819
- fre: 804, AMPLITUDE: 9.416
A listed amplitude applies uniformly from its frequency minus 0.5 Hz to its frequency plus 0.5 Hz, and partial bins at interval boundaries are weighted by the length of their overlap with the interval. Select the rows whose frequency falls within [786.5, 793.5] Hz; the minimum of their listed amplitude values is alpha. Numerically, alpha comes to 11.76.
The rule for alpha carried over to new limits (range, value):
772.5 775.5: 13.29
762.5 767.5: 11.8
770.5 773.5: 12.72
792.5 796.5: 11.25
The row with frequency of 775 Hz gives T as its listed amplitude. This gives 13.44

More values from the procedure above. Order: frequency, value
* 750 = 7.306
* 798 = 11.12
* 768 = 13.31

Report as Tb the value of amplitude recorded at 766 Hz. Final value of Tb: 11.91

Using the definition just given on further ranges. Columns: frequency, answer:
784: 12.17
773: 13.29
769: 13.4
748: 6.527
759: 10.02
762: 12.73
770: 13.51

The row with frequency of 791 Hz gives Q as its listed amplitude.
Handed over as 12.18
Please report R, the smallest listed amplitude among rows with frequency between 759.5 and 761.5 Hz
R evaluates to 10.82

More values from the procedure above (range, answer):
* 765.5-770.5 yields 11.91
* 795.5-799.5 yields 11.12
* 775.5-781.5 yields 12.34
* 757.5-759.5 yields 10.02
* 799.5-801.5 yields 10.61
